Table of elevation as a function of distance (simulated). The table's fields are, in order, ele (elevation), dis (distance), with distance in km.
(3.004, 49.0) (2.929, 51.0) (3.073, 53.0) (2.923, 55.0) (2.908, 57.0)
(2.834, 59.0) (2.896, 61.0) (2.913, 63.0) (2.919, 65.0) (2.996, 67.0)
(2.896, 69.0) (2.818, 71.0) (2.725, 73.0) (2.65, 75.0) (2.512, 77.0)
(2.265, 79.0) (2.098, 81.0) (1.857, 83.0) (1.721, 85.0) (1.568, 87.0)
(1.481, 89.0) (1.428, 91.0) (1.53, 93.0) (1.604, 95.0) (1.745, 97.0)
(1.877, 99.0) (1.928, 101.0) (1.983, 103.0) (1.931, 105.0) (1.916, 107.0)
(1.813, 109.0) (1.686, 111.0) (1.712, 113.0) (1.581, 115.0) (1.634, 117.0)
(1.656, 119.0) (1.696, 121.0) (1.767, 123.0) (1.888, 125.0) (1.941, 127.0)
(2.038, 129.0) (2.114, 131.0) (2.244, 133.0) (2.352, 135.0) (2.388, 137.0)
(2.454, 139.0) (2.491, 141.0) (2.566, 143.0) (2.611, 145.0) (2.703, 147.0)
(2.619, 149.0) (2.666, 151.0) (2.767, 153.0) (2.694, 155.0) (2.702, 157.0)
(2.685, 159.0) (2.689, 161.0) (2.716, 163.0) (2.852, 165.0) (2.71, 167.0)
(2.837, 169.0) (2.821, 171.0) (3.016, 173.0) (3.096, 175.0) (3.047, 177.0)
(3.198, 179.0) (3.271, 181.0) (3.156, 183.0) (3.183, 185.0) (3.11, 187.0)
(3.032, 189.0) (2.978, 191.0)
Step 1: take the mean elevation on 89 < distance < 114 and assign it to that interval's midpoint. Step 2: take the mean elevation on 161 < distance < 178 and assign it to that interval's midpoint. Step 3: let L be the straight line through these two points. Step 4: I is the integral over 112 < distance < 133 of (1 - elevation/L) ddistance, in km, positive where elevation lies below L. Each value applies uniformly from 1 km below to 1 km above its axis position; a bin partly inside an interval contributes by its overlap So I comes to 2.8 km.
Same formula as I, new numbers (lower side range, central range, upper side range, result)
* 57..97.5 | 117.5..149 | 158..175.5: 5.2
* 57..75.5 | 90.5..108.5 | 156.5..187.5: 6.9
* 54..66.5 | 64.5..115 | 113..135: 8.2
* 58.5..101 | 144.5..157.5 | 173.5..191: 0.8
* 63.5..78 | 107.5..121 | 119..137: 3.1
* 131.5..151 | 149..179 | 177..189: 0.4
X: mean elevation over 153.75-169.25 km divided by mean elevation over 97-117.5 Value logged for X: 1.5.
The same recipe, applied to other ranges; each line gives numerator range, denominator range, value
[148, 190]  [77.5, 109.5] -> 1.60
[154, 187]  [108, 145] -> 1.45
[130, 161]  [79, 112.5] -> 1.43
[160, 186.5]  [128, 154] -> 1.21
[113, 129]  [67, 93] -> 0.81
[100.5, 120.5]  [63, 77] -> 0.63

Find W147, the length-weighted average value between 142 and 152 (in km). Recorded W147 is 2.63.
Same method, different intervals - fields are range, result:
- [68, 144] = 2.01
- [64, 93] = 2.26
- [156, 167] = 2.73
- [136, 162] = 2.62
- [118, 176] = 2.48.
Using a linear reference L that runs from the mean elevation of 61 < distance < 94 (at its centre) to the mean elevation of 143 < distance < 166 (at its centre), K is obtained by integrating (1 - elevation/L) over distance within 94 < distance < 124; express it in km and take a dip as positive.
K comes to 8.39 km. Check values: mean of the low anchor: 2.29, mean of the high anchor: 2.69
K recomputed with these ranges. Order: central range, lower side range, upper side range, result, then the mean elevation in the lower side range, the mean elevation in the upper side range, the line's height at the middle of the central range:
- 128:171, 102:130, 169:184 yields -1.3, 1.8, 3.07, 2.5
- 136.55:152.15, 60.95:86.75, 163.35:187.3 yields 1.6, 2.52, 3.01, 2.86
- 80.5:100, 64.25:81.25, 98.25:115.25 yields 4.9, 2.67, 1.84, 2.24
